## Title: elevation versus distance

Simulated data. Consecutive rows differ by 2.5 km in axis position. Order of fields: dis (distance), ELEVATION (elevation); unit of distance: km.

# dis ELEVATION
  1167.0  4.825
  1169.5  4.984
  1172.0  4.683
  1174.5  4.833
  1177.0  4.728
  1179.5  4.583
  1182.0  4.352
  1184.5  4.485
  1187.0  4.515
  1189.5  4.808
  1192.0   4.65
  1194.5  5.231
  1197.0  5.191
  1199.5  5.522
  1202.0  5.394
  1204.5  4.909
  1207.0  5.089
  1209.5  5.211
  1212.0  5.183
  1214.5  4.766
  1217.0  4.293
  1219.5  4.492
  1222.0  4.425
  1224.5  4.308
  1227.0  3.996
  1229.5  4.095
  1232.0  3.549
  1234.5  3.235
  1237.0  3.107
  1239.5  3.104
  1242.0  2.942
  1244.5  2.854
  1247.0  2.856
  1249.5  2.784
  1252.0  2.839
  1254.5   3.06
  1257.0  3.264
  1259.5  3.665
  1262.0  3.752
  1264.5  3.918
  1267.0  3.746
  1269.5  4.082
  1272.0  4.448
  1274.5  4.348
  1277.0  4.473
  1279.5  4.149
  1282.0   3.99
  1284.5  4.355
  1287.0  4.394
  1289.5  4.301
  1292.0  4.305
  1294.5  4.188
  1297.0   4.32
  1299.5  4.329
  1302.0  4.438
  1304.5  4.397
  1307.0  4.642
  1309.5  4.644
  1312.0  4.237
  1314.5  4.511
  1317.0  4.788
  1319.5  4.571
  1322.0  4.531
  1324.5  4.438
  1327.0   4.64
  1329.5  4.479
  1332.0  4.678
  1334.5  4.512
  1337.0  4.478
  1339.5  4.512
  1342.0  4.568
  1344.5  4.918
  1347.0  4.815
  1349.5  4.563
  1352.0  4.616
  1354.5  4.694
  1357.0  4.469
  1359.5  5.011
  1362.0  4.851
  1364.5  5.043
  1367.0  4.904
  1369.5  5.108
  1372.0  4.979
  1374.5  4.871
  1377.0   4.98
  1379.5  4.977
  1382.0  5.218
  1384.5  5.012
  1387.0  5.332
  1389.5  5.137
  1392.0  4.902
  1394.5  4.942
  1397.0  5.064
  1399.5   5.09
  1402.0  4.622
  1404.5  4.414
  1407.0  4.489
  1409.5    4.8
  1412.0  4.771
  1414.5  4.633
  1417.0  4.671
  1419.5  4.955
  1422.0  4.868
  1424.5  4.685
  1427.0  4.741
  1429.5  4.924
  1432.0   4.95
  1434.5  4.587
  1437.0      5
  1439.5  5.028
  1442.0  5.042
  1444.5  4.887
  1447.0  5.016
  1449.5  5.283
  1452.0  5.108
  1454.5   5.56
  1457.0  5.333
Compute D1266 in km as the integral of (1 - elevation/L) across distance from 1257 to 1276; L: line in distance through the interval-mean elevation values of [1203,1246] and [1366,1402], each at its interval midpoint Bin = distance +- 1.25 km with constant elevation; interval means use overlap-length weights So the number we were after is 1.7 km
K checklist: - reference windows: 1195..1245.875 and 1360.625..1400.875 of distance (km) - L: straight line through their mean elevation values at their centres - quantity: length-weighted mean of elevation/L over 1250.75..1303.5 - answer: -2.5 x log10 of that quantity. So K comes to 0.136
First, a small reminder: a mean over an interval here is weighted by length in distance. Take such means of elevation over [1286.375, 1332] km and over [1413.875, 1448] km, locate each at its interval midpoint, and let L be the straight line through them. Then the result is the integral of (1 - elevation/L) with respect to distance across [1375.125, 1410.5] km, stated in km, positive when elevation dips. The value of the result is -1.5 km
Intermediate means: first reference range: 4.46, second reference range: 4.86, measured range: 4.93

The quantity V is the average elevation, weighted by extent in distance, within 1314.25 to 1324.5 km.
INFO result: 4.59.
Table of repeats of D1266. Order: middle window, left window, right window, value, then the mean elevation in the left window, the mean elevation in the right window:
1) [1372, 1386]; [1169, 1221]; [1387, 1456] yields -0.3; 4.85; 4.9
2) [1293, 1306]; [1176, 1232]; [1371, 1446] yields 1.2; 4.71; 4.89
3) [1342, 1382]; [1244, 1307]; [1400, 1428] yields -4.0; 3.92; 4.71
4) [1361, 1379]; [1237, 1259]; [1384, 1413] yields -1.8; 2.99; 4.88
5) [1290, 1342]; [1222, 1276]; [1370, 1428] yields -4.3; 3.55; 4.88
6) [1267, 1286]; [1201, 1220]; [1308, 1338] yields 1.9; 4.93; 4.54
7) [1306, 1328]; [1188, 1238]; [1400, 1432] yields 0.5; 4.58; 4.73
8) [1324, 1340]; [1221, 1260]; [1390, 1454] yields -1.6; 3.37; 4.87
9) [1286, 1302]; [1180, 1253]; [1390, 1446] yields 0.5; 4.22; 4.83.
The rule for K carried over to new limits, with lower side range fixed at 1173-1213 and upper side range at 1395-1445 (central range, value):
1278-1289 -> 0.15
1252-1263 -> 0.41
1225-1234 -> 0.26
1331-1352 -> 0.05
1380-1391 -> -0.07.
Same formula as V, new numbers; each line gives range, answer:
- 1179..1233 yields 4.69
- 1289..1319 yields 4.43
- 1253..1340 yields 4.27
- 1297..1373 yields 4.64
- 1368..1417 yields 4.91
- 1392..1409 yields 4.78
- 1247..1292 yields 3.84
